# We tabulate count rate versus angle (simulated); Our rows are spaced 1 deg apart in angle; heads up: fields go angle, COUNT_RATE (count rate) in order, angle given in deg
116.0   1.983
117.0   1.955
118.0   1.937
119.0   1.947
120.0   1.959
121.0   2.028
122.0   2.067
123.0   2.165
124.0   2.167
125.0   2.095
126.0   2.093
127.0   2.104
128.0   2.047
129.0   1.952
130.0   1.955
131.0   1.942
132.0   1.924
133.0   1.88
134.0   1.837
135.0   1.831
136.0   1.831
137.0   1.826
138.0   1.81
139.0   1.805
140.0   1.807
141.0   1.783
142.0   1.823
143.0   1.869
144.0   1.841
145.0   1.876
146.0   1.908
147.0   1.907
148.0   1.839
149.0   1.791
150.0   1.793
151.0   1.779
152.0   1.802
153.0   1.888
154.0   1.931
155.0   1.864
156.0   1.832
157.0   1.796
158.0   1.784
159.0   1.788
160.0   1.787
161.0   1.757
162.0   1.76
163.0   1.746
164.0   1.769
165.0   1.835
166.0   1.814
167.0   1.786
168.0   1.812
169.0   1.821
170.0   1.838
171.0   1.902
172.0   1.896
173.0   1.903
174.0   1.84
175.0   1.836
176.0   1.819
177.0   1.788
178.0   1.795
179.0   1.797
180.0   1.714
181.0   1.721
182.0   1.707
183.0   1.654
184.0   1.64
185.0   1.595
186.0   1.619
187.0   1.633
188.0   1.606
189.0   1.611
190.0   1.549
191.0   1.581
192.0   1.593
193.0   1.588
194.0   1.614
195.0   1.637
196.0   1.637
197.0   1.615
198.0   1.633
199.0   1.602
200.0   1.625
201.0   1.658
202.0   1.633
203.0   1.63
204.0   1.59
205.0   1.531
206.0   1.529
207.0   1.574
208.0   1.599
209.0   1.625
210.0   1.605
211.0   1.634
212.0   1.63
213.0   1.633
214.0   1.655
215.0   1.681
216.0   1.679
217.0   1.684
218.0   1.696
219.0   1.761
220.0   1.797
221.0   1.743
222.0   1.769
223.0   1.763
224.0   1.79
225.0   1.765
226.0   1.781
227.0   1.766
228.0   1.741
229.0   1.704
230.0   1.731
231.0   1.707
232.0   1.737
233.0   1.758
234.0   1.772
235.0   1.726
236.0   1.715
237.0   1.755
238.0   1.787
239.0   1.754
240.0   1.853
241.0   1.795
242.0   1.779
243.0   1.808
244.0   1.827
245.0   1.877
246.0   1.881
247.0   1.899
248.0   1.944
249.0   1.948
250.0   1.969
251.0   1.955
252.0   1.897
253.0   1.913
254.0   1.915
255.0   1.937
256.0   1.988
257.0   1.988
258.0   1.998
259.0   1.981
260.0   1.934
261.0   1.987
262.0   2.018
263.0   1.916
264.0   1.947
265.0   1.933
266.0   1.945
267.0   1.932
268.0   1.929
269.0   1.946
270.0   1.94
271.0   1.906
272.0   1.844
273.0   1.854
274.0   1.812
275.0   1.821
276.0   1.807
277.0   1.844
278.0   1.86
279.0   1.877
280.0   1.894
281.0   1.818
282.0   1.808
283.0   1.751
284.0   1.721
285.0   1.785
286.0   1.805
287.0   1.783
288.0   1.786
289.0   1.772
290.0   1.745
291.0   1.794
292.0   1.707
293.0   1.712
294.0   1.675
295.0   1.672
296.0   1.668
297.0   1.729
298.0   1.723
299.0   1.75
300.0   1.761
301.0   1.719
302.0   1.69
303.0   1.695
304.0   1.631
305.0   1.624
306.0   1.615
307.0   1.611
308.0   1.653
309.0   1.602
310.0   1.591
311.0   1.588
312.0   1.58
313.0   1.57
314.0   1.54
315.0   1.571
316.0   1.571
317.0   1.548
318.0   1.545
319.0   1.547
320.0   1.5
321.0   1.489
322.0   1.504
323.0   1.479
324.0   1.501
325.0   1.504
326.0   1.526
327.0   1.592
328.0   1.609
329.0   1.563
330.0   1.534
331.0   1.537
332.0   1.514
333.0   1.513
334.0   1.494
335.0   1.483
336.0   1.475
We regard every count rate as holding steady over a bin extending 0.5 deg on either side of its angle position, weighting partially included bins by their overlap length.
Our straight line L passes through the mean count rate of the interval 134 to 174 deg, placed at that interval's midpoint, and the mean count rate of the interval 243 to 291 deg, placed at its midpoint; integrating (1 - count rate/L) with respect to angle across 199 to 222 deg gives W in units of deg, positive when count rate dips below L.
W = 2.6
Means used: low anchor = 1.83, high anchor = 1.88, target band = 1.65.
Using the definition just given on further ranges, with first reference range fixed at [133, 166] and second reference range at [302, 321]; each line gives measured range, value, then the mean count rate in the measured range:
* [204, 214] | 0.8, 1.6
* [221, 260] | -3.3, 1.83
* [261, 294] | -4.2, 1.84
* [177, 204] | 1.8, 1.64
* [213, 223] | 0.0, 1.72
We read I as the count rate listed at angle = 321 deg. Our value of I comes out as 1.489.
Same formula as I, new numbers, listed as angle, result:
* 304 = 1.631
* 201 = 1.658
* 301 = 1.719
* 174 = 1.84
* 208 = 1.599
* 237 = 1.755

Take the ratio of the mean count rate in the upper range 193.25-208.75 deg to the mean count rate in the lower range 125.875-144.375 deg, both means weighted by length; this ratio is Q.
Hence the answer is 0.9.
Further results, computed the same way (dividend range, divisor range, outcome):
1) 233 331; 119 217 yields 0.99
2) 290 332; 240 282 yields 0.85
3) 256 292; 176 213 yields 1.14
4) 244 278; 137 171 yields 1.05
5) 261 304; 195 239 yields 1.08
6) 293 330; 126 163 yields 0.86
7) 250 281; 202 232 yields 1.14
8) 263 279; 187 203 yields 1.17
